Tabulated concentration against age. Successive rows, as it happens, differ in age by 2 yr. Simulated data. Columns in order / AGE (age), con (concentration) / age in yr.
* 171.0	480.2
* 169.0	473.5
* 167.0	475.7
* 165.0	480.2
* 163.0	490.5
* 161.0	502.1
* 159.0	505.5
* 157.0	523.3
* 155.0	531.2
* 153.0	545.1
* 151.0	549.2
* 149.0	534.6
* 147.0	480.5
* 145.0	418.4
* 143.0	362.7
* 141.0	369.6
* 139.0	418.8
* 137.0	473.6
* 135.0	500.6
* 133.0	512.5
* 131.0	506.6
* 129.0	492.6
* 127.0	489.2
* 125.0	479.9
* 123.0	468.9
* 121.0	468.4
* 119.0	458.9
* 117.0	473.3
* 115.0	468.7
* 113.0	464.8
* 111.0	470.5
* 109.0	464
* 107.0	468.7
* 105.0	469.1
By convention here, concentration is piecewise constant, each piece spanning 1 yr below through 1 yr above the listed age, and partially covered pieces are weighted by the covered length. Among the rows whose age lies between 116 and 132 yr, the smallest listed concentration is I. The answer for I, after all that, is 458.9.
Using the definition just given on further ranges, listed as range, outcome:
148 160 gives 505.5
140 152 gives 362.7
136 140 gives 418.8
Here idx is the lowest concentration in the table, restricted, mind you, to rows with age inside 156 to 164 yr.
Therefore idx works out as 490.5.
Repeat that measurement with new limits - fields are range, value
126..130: 489.2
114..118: 468.7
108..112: 464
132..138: 473.6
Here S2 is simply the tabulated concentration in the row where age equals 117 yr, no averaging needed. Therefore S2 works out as 473.3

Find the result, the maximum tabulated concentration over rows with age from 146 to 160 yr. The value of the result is 549.2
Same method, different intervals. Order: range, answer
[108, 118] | 473.3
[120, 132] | 506.6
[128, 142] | 512.5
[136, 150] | 534.6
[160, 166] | 502.1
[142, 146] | 418.4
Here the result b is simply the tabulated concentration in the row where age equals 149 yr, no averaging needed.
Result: 534.6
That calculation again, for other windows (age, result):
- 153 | 545.1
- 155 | 531.2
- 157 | 523.3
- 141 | 369.6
